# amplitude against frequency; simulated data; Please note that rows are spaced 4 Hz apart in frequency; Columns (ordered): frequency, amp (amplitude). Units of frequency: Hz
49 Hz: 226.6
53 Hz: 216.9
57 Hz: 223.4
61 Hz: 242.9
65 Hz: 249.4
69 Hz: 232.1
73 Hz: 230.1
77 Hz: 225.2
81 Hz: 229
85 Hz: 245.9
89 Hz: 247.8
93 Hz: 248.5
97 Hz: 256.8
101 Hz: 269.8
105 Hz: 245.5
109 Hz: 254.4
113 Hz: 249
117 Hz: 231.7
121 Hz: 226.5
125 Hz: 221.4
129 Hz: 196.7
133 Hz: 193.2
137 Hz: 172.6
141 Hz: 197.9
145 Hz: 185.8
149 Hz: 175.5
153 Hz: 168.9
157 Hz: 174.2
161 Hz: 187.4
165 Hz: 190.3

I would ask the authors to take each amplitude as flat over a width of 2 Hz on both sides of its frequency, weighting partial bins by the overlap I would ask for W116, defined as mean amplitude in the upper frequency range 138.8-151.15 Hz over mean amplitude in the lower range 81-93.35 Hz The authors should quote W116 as 0.76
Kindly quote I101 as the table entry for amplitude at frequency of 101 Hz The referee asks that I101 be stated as 269.8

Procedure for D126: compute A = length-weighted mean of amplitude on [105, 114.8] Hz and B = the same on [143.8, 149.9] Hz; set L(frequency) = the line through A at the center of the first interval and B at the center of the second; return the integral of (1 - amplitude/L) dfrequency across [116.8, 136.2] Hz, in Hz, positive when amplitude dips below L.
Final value 0.88 Hz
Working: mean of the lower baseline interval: 250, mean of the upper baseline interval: 181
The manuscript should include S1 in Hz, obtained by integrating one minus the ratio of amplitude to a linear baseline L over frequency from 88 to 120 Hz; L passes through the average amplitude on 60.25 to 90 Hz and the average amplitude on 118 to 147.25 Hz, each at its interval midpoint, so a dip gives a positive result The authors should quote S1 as -4.6 Hz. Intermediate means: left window 237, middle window 250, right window 200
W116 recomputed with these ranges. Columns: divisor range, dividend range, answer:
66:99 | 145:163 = 0.74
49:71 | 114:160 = 0.84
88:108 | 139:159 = 0.71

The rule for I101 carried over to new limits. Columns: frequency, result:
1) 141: 197.9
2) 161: 187.4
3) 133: 193.2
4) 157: 174.2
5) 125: 221.4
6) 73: 230.1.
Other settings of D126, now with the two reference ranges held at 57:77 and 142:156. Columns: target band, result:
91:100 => -1.6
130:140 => 0.1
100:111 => -2.5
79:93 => -1.2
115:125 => -1.5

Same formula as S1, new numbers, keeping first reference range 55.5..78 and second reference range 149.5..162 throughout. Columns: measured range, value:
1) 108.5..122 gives -2.5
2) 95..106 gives -2.4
